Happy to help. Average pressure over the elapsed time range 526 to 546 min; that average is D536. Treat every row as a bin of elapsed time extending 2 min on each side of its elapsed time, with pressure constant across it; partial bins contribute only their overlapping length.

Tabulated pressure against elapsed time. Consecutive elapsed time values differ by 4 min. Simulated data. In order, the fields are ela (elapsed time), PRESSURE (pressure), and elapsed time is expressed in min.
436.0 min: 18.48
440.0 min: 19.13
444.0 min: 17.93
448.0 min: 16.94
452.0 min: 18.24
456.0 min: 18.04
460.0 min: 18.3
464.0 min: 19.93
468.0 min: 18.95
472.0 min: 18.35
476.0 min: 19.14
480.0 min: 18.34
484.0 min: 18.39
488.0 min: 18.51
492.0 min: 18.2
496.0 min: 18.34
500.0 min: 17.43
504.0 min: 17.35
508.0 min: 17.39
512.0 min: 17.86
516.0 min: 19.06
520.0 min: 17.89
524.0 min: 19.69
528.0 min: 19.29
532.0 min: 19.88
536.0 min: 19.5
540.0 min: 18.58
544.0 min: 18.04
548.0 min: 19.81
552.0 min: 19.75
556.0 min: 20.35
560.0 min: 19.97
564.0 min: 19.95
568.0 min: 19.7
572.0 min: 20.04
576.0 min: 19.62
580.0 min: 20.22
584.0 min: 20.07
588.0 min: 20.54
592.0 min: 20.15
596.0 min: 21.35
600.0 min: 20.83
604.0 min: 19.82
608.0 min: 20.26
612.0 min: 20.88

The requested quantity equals 19.1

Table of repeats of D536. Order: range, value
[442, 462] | 17.9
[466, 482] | 18.7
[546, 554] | 19.8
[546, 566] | 20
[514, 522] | 18.5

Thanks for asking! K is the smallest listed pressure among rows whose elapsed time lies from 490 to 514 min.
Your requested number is 17.35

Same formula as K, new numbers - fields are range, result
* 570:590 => 19.62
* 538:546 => 18.04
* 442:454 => 16.94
